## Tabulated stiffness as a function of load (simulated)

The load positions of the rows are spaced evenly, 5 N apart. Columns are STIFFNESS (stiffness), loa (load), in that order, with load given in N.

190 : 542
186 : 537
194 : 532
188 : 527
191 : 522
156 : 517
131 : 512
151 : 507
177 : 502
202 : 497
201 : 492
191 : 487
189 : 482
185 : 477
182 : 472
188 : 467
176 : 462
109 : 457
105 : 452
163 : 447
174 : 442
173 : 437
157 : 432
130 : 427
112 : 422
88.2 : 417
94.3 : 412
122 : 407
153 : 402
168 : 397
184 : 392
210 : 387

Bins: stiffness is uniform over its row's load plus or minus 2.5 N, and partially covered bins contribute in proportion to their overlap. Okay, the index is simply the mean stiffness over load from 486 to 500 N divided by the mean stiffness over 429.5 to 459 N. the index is 1.3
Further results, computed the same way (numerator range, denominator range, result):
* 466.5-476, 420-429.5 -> 1.52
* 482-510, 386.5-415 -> 1.22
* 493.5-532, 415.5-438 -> 1.32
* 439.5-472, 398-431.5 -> 1.28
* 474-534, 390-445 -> 1.27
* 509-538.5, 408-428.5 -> 1.64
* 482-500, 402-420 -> 1.80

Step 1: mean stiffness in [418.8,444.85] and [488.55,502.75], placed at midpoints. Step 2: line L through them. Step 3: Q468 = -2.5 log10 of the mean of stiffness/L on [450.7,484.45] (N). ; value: 0.07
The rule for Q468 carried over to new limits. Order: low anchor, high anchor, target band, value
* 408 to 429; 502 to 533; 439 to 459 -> -0.120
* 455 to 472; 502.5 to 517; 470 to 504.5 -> -0.217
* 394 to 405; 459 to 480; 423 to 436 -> 0.180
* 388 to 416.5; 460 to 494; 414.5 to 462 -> 0.204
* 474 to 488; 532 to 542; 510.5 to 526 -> 0.152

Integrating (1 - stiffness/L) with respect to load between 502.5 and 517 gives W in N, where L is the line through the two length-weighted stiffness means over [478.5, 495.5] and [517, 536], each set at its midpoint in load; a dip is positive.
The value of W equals 3.1 N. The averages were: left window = 194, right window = 186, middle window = 149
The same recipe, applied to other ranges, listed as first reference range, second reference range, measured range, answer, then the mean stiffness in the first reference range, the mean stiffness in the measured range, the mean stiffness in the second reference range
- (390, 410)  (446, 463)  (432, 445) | -2.88 N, 155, 170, 133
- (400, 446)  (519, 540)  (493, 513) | 0.50 N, 134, 170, 189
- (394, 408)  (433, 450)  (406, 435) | 7.54 N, 152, 118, 167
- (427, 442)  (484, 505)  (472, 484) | -0.18 N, 161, 186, 192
